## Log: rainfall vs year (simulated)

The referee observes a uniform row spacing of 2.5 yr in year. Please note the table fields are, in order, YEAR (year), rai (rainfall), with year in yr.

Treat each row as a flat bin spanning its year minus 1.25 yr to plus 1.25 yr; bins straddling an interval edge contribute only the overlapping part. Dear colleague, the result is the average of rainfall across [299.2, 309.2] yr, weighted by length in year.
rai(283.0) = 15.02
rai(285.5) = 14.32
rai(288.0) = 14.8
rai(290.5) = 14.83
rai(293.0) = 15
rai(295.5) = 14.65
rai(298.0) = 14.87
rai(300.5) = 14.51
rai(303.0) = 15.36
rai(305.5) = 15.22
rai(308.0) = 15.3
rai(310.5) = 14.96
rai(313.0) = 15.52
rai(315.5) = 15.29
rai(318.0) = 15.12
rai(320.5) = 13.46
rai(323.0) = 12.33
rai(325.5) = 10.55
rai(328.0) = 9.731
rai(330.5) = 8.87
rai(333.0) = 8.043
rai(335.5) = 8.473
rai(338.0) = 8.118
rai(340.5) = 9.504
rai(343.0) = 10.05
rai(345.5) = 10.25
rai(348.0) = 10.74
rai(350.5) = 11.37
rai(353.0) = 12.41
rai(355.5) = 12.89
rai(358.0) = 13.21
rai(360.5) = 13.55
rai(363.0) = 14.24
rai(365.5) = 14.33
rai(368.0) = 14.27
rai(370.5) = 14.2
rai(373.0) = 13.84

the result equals 15.1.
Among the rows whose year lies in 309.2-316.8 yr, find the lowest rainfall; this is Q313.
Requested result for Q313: 14.96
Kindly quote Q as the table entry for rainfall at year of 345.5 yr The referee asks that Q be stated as 10.25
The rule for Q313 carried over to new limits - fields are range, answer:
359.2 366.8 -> 13.55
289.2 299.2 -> 14.65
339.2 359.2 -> 9.504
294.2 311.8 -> 14.51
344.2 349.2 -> 10.25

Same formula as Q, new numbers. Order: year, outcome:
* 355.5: 12.89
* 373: 13.84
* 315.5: 15.29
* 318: 15.12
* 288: 14.8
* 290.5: 14.83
